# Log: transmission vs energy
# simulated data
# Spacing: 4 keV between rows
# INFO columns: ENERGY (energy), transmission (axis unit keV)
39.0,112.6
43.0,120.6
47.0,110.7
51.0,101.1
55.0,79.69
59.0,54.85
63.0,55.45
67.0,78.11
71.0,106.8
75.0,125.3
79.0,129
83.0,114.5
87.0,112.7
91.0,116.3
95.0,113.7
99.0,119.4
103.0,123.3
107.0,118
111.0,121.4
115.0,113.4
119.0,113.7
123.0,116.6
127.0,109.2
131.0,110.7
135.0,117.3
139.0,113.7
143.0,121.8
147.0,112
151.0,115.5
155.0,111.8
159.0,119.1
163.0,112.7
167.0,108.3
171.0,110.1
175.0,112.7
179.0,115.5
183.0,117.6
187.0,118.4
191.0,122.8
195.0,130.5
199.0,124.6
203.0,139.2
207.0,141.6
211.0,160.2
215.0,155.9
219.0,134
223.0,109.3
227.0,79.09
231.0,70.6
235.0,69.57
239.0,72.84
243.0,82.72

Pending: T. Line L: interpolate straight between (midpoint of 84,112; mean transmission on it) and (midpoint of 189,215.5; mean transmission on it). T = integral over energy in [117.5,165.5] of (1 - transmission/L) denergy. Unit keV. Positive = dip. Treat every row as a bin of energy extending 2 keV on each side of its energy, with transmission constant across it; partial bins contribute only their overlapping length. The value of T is 4.46 keV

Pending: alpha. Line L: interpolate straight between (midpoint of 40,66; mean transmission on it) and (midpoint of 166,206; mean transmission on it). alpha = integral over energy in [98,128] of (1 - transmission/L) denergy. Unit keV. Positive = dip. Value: -4.2 keV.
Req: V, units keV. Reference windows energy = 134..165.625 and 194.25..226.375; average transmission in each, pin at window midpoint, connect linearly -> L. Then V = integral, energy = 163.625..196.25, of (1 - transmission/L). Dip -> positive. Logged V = 2.2 keV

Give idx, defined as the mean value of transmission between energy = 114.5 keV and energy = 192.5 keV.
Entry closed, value 115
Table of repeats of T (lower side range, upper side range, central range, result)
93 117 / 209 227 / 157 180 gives 2.5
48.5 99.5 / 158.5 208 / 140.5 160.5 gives -0.3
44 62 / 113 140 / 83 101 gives -2.6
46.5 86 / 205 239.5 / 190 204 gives -2.5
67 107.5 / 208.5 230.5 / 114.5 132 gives 0.8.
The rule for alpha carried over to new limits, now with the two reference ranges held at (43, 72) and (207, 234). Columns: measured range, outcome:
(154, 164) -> -0.9 keV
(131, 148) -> -2.3 keV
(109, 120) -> -2.2 keV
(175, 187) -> -0.7 keV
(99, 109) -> -2.7 keV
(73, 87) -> -4.9 keV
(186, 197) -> -1.2 keV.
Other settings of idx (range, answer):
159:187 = 114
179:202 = 123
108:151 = 115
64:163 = 114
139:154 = 116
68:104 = 117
